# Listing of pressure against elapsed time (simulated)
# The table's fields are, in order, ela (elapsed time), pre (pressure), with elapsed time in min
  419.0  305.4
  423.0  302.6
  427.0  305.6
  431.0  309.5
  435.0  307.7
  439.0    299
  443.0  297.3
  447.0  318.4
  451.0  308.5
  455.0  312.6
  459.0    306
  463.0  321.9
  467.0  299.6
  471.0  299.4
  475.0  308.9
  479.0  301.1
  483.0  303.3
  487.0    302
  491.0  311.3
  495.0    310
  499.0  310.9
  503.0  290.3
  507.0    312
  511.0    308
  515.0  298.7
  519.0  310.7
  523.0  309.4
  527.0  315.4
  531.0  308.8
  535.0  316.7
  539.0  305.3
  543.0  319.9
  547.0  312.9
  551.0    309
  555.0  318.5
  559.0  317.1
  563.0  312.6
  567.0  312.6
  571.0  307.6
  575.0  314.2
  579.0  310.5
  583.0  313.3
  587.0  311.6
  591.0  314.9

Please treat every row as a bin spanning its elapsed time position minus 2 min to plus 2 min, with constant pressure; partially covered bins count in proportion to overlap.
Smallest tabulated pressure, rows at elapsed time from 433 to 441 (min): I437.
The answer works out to 299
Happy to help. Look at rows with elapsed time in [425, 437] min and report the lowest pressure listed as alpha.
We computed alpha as 305.6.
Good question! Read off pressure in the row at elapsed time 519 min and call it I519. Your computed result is 310.7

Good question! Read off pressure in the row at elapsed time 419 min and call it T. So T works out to 305.4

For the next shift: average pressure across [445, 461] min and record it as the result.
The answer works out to 311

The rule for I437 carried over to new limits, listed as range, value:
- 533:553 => 305.3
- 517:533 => 308.8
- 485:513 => 290.3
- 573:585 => 310.5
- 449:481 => 299.4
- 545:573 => 307.6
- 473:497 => 301.1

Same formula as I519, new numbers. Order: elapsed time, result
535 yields 316.7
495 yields 310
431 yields 309.5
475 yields 308.9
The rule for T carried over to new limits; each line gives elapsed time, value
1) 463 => 321.9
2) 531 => 308.8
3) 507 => 312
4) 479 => 301.1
